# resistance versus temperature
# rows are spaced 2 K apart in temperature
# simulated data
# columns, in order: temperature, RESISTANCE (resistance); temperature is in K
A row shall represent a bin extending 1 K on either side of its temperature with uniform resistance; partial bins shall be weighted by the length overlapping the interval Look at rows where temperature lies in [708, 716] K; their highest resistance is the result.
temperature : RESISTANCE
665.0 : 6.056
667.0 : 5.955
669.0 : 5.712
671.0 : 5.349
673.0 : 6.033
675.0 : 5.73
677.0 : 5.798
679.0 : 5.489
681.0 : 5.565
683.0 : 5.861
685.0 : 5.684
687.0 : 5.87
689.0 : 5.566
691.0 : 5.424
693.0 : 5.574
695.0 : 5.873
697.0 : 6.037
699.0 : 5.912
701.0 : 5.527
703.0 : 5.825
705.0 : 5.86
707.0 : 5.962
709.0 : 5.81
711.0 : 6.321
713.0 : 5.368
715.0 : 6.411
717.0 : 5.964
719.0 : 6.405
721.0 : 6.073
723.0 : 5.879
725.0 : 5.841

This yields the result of 6.411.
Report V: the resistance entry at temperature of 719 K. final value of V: 6.405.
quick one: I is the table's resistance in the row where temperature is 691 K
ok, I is 5.424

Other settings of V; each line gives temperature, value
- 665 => 6.056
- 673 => 6.033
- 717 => 5.964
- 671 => 5.349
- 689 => 5.566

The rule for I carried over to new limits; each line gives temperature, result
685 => 5.684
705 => 5.86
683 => 5.861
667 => 5.955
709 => 5.81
